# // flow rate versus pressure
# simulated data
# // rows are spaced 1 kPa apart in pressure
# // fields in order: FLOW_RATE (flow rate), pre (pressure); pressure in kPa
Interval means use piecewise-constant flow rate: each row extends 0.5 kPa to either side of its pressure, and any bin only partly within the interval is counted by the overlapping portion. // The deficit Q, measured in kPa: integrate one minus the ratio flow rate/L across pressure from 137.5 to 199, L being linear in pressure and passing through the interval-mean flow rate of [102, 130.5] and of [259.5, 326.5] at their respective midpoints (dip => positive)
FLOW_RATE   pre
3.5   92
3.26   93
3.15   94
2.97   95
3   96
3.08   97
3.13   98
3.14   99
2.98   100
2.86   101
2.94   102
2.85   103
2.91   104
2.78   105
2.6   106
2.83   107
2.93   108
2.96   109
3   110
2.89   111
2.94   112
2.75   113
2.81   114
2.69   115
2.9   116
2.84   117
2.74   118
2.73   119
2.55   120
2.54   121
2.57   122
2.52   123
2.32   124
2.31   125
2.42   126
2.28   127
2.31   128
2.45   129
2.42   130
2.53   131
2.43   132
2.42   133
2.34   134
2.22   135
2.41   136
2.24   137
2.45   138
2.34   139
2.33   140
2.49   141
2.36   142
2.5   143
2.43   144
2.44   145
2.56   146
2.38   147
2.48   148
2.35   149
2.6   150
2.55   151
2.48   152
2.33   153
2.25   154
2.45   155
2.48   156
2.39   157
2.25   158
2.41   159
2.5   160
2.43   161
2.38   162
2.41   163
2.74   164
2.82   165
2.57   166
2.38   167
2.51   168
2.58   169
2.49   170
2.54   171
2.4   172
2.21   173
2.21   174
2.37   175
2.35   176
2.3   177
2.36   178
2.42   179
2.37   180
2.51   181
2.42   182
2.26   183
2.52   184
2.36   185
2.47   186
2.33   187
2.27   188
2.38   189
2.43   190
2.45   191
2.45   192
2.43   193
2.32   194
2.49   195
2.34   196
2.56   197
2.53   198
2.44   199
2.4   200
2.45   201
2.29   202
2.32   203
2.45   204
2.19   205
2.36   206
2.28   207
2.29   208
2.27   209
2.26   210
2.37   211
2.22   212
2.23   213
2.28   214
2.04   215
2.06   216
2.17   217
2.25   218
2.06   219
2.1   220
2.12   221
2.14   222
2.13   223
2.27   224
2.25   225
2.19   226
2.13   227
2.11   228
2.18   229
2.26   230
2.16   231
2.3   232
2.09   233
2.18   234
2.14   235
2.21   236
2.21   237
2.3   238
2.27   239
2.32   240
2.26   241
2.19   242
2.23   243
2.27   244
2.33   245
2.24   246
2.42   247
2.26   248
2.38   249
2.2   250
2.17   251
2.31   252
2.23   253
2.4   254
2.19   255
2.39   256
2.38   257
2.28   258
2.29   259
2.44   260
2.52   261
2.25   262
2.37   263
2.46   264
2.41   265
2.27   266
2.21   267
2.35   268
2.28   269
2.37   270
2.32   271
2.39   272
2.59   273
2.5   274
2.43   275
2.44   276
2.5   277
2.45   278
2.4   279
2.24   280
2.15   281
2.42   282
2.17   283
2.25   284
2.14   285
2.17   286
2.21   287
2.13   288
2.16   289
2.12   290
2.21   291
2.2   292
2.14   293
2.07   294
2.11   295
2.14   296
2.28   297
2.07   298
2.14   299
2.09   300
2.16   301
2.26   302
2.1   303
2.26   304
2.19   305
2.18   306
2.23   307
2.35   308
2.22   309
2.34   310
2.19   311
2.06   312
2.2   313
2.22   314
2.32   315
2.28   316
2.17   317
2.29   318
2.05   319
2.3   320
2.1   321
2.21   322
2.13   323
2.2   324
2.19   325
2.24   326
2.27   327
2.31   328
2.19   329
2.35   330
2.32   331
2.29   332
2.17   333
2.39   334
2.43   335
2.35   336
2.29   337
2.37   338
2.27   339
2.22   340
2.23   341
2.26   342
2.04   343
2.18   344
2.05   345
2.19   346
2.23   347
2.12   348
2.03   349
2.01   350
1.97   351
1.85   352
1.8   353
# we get 3.0 kPa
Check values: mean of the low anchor 2.68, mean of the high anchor 2.25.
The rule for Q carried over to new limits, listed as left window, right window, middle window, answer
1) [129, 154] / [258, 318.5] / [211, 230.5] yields 1.35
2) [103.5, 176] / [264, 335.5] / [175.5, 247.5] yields 3.22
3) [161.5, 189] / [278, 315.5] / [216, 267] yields 1.13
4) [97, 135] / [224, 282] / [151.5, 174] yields 0.95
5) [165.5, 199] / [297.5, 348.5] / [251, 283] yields -0.83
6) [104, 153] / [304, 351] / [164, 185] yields 0.34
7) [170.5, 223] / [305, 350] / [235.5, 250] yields 0.10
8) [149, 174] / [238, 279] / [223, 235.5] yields 0.99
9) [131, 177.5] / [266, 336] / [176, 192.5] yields -0.02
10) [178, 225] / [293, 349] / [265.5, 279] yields -0.81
